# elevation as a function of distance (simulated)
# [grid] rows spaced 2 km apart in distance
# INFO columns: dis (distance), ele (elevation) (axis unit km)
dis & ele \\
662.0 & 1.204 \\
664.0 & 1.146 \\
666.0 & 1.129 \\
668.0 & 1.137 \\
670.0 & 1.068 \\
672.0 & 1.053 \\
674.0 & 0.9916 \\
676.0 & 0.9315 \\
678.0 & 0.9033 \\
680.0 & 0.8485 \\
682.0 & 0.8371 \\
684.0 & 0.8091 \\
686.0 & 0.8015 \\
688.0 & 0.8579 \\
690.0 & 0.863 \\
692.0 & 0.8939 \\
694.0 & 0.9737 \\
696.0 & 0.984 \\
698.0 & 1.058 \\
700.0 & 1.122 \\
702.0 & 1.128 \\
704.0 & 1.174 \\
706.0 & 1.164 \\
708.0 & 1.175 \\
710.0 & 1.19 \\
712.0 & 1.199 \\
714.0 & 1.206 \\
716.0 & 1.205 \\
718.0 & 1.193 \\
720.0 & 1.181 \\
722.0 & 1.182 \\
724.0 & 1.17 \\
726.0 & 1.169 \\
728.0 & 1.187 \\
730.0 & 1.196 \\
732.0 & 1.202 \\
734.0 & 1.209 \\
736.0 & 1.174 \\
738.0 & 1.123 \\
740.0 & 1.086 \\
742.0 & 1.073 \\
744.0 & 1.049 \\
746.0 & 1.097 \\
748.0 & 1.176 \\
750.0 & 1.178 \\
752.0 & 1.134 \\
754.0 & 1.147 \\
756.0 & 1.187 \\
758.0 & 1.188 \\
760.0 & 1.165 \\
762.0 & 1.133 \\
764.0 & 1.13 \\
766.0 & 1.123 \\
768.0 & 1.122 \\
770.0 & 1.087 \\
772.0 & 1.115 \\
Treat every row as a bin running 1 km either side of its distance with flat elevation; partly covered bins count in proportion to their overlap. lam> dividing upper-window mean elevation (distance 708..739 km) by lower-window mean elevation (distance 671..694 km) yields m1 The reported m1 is 1.3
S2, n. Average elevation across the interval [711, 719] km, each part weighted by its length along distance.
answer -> 1.2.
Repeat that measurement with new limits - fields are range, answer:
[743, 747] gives 1.07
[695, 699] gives 1.02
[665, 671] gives 1.11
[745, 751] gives 1.15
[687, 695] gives 0.897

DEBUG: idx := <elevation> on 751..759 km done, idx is 1.16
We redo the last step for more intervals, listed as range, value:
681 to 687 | 0.816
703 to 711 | 1.18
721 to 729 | 1.18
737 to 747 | 1.09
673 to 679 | 0.942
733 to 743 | 1.13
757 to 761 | 1.18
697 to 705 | 1.12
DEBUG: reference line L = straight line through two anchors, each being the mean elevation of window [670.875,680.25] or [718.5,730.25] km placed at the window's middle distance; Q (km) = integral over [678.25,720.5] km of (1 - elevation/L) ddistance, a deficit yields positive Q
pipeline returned 1.30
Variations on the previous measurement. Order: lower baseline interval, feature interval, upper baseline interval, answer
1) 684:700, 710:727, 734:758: -2.7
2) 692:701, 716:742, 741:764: -2.0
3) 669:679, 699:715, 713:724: -0.4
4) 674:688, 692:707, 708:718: -0.2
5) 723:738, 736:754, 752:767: 0.7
